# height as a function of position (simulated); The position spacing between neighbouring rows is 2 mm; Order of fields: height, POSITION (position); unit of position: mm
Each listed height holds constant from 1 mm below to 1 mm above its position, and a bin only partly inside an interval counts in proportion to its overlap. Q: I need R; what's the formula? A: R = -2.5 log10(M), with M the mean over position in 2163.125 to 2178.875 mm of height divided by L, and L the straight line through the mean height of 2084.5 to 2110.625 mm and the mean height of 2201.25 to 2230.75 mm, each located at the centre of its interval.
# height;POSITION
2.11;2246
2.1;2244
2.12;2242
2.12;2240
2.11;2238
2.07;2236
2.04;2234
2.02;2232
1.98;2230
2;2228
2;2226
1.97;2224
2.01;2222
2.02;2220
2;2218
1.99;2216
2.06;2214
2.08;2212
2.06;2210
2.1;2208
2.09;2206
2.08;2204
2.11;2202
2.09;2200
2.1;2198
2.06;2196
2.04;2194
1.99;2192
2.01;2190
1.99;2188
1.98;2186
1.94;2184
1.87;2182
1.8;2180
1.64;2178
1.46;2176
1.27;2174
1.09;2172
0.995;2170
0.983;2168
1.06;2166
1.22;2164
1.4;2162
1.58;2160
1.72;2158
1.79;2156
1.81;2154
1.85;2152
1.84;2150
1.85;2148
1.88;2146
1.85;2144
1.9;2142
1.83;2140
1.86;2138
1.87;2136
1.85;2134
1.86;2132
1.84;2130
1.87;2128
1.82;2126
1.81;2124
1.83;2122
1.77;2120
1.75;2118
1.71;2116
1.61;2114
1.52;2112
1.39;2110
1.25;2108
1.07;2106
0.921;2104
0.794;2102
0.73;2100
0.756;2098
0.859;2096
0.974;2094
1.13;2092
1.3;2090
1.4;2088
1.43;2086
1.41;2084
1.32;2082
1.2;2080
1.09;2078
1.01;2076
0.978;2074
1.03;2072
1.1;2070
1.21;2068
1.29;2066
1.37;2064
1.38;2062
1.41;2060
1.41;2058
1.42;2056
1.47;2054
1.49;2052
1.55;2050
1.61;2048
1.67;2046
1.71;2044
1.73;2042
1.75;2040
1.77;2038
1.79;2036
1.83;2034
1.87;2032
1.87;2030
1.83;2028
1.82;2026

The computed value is 0.35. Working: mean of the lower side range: 1.08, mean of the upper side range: 2.04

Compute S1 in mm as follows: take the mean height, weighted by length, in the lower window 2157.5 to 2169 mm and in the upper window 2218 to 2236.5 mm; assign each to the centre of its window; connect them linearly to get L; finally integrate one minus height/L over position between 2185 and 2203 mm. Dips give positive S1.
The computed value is -4.3 mm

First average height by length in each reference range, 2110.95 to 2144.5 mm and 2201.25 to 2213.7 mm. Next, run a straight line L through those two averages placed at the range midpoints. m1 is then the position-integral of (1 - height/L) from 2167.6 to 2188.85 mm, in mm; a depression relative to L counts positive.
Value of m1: 4.54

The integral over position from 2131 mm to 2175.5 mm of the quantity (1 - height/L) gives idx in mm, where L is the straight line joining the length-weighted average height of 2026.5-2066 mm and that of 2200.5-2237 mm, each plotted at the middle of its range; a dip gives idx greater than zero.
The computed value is 6.4 mm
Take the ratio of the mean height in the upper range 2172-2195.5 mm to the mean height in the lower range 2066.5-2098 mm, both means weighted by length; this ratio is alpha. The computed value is 1.56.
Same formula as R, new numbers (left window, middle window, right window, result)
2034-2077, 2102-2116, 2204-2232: 0.26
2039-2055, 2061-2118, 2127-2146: 0.40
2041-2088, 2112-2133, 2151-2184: -0.23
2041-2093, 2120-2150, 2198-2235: -0.11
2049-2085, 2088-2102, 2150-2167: 0.37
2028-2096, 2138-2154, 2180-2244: -0.05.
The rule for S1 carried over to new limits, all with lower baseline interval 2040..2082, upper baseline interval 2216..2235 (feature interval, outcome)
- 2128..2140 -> -1.5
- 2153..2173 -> 4.5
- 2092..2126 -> 5.5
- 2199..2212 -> -1.1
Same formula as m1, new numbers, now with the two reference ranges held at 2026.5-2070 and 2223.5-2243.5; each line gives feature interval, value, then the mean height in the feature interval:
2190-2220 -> -1.3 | 2.06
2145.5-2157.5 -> 0.1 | 1.83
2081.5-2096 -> 3.7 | 1.25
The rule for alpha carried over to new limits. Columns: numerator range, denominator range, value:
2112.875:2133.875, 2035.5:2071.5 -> 1.19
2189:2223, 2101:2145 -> 1.26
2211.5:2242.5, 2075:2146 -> 1.40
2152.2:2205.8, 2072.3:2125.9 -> 1.34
